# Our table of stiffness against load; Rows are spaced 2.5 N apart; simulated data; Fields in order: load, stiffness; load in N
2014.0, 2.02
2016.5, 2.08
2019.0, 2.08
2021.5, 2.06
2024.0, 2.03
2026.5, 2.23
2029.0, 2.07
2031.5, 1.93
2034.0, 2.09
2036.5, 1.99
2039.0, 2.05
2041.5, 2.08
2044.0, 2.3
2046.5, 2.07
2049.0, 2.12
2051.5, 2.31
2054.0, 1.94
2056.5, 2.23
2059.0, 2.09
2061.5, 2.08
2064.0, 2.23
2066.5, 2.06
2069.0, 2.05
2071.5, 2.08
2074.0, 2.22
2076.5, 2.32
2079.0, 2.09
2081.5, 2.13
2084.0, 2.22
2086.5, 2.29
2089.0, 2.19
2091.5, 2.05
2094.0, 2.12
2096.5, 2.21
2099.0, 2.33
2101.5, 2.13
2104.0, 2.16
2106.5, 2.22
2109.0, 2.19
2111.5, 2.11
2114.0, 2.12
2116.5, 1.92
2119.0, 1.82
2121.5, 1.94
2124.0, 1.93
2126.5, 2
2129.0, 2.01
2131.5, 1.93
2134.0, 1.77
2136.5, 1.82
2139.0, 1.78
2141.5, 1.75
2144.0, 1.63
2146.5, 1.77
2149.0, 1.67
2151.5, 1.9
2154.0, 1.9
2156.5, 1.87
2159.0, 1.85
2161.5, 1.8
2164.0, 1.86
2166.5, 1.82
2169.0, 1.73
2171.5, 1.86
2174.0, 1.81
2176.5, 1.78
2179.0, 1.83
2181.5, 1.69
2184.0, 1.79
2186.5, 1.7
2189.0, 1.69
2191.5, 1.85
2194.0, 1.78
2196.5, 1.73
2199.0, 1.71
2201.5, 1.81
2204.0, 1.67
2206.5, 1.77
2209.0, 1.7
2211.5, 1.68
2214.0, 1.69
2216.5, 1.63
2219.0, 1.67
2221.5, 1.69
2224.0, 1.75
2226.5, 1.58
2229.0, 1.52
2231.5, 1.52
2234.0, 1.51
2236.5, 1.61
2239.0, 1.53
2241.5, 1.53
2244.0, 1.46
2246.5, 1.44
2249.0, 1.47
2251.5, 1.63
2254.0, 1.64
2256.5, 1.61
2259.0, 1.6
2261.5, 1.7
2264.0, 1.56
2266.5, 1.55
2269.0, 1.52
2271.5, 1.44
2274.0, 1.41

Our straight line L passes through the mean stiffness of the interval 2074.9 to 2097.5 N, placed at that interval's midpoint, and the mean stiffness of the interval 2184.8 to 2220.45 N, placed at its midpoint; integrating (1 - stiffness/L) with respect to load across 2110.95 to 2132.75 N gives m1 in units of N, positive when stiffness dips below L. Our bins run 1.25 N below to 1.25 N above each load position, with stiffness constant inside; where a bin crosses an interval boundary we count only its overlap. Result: 0.7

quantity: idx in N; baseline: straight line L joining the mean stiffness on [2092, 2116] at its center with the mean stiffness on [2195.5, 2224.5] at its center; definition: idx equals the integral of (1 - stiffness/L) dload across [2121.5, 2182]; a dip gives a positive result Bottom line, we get 4.0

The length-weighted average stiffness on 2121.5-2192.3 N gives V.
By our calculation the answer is 1.82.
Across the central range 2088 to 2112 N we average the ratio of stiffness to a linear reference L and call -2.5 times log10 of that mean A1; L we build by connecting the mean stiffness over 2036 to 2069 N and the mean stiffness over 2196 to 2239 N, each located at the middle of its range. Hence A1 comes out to -0.10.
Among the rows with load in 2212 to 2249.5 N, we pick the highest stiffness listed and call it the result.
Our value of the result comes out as 1.75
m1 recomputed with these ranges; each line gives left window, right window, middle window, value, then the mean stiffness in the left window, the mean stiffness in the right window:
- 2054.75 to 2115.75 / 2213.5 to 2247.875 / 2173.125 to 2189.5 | 0.2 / 2.16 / 1.58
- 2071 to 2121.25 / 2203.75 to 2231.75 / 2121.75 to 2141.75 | 1.2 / 2.14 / 1.66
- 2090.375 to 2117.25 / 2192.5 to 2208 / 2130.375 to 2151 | 2.3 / 2.15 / 1.75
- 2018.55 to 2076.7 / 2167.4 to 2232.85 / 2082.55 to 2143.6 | -2.9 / 2.11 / 1.72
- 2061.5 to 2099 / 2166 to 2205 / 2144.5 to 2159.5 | 0.6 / 2.16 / 1.77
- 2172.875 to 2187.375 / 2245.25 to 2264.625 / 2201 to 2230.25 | 0.1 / 1.77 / 1.58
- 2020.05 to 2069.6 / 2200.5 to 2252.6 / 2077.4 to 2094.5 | -1.5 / 2.1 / 1.61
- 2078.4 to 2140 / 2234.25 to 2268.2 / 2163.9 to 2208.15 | 0.5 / 2.06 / 1.56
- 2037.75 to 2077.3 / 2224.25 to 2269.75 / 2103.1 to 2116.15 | -1.1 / 2.14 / 1.56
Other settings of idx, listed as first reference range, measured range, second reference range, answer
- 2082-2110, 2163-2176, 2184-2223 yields 0.4 N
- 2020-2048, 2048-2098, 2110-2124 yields -2.9 N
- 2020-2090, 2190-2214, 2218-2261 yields -0.8 N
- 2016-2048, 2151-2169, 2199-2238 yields -0.6 N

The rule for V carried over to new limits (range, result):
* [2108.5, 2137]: 1.96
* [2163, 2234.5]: 1.72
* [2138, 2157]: 1.78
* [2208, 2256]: 1.59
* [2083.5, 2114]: 2.18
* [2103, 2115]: 2.16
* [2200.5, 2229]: 1.69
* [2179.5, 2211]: 1.74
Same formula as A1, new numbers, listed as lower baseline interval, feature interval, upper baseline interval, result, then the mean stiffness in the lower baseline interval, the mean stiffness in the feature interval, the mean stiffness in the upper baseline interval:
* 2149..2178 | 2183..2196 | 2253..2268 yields 0.01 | 1.83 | 1.76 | 1.61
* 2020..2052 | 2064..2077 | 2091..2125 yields -0.03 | 2.1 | 2.14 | 2.09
